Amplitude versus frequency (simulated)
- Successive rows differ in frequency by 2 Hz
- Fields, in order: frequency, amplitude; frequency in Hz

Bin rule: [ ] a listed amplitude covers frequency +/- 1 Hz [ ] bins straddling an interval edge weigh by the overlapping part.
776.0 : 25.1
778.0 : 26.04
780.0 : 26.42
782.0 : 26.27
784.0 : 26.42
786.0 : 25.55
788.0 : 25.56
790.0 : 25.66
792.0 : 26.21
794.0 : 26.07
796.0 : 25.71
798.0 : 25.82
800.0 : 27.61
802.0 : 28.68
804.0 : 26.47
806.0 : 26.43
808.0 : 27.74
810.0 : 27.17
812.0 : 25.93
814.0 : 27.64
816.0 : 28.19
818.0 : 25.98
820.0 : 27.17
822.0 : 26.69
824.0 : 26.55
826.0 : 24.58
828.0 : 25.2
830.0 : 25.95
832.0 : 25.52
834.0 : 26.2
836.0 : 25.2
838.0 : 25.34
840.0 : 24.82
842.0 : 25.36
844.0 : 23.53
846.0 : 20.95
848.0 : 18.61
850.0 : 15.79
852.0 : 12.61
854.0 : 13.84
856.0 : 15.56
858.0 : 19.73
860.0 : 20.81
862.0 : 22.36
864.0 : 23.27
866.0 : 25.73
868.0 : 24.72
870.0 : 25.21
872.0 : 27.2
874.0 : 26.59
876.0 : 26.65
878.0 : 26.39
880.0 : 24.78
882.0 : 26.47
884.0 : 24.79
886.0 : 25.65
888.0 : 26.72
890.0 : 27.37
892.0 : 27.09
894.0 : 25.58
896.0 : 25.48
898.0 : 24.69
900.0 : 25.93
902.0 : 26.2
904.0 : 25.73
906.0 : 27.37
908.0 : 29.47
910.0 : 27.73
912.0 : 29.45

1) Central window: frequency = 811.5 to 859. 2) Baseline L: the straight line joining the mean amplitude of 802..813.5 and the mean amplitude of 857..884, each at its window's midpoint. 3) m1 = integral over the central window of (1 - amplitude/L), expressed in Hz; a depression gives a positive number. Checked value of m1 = 5.2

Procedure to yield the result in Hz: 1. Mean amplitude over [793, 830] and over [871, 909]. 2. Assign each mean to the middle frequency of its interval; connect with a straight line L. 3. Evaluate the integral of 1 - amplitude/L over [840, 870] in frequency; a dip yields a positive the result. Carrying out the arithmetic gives 6.7 Hz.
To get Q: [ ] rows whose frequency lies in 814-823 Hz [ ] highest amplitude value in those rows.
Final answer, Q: 28.19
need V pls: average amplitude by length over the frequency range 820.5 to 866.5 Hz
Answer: 22.4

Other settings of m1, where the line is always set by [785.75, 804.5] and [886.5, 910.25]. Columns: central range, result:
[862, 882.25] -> 0.8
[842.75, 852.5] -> 2.8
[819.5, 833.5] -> 0.3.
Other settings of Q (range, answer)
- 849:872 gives 27.2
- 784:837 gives 28.68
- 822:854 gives 26.69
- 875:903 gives 27.37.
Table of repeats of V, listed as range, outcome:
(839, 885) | 22.4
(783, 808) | 26.4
